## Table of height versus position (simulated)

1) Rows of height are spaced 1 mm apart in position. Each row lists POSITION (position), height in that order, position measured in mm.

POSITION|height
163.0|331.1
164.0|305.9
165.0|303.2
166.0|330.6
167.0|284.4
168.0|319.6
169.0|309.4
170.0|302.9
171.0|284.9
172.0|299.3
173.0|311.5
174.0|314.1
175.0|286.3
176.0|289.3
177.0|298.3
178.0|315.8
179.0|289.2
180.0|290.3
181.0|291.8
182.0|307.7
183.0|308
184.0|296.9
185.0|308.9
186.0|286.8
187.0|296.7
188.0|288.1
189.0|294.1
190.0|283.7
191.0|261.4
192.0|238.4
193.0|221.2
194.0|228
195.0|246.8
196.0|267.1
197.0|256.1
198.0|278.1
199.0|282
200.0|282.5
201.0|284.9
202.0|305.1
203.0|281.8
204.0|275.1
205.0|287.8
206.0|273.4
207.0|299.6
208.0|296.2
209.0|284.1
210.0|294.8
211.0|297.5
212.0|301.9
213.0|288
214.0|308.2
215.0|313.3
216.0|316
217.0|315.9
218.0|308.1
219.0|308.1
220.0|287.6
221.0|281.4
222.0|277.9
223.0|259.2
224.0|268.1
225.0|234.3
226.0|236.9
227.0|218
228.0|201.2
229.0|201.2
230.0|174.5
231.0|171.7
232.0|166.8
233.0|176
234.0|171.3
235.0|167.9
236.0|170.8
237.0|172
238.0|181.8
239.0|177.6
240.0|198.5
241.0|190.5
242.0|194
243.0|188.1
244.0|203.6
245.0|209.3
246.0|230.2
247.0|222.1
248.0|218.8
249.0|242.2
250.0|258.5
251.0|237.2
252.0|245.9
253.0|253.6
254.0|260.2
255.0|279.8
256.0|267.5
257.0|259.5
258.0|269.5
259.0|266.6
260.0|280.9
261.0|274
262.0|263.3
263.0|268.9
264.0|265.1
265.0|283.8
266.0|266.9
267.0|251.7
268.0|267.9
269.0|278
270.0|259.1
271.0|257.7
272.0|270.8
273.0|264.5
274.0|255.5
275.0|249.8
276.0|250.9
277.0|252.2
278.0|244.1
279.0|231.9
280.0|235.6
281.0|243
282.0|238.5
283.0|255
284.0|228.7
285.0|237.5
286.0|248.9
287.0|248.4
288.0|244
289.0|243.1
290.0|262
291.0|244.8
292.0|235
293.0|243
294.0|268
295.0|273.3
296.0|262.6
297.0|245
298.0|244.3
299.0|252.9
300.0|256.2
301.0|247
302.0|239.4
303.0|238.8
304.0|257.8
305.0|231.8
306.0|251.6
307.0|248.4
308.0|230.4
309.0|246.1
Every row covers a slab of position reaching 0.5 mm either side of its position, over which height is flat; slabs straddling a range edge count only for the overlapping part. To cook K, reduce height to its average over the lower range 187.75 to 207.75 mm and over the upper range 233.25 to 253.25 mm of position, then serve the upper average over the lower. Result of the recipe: 0.8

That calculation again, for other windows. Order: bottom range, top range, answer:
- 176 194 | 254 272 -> 0.94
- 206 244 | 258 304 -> 1.06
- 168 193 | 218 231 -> 0.84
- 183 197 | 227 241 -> 0.67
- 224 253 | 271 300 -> 1.22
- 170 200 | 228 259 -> 0.75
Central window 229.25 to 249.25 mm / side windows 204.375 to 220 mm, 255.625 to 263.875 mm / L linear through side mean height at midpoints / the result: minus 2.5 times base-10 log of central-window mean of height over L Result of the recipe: 0.42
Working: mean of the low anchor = 299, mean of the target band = 191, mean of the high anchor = 269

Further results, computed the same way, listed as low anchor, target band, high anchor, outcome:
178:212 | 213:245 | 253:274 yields 0.20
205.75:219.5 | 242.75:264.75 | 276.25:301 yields 0.09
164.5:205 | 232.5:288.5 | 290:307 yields 0.10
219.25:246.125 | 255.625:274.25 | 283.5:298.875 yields -0.16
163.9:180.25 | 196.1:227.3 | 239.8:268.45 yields -0.04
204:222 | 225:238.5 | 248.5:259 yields 0.43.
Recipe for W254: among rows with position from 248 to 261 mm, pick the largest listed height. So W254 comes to 280.9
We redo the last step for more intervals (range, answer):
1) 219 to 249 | 308.1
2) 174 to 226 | 316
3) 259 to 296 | 283.8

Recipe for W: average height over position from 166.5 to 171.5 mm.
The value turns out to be 300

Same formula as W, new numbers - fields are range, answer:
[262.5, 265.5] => 273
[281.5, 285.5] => 240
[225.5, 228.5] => 219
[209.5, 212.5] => 298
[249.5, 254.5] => 251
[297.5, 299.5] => 249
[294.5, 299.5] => 256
